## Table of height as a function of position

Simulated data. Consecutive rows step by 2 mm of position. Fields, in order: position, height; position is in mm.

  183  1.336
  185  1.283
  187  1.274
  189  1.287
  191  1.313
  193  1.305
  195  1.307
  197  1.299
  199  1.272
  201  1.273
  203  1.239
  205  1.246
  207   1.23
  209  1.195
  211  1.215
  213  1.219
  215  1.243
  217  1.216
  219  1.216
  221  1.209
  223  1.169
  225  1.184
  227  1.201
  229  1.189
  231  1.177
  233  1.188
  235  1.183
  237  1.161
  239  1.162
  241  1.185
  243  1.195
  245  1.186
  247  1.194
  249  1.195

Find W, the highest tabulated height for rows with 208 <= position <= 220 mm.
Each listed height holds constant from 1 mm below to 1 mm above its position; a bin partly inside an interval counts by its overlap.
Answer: 1.243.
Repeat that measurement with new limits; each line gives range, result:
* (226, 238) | 1.201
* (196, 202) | 1.299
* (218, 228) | 1.216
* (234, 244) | 1.195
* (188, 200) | 1.313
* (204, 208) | 1.246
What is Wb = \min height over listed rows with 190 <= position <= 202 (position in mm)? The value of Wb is 1.272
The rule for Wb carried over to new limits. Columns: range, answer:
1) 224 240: 1.161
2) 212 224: 1.169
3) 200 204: 1.239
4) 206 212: 1.195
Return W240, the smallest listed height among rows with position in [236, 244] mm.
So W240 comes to 1.161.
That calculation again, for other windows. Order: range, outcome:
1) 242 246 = 1.186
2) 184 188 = 1.274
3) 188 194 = 1.287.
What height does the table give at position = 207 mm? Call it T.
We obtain 1.23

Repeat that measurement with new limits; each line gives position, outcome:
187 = 1.274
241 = 1.185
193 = 1.305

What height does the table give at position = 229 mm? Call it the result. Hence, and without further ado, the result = 1.189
